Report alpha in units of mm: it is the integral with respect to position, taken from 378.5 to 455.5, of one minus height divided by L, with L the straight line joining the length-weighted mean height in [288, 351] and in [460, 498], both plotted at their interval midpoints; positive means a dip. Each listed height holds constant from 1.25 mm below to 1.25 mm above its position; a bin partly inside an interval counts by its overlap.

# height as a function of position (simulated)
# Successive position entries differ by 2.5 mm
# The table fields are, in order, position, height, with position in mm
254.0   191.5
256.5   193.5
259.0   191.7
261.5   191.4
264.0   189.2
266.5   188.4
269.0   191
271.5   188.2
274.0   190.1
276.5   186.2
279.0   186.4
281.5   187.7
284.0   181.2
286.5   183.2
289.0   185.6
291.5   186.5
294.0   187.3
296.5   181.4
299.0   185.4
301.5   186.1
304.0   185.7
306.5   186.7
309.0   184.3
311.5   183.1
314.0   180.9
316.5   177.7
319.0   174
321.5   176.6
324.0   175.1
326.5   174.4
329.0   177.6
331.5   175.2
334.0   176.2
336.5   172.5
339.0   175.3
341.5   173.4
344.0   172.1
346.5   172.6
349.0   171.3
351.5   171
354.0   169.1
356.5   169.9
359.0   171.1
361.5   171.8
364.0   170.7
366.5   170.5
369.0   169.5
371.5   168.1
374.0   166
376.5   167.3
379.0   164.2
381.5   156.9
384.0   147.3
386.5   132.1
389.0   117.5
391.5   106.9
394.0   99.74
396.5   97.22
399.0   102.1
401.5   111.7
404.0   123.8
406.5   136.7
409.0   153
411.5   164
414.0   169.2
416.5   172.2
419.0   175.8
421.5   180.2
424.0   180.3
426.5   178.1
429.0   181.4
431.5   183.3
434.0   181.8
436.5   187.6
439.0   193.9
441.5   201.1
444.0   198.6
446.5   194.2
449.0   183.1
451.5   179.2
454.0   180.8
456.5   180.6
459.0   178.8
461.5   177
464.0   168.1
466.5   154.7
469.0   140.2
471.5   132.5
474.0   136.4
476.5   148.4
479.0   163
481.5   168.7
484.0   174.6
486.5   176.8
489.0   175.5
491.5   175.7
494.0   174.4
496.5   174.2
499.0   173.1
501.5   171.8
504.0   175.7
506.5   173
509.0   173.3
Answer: 4.4 mm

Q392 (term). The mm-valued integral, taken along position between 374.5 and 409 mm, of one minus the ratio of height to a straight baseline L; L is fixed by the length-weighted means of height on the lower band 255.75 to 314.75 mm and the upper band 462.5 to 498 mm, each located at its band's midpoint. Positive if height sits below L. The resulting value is 8.7 mm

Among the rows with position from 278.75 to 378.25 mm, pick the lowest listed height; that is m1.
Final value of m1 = 166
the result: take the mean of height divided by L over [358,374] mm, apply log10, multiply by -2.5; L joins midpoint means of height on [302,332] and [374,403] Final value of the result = -0.17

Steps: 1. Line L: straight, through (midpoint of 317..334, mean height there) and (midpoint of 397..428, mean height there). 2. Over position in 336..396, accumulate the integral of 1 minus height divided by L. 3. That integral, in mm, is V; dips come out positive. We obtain 2.50 mm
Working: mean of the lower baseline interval 176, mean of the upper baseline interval 153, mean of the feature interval 159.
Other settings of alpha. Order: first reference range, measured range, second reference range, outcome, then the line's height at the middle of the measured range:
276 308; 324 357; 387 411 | -3.9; 155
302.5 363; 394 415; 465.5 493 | 4.7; 168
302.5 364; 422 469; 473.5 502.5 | -3.0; 170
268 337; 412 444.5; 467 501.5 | -2.7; 169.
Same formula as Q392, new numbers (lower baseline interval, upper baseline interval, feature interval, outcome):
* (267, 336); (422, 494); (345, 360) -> 0.8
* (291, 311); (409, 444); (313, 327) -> 0.6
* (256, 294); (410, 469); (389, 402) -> 5.5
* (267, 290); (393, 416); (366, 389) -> -2.4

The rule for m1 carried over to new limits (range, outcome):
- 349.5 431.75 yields 97.22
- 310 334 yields 174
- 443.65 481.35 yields 132.5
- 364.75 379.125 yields 164.2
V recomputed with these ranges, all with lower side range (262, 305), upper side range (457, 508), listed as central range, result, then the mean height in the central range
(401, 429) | 1.92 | 161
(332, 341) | 0.32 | 175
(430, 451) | -2.43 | 190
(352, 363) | 0.51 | 171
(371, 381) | 0.64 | 166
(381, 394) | 3.56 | 128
